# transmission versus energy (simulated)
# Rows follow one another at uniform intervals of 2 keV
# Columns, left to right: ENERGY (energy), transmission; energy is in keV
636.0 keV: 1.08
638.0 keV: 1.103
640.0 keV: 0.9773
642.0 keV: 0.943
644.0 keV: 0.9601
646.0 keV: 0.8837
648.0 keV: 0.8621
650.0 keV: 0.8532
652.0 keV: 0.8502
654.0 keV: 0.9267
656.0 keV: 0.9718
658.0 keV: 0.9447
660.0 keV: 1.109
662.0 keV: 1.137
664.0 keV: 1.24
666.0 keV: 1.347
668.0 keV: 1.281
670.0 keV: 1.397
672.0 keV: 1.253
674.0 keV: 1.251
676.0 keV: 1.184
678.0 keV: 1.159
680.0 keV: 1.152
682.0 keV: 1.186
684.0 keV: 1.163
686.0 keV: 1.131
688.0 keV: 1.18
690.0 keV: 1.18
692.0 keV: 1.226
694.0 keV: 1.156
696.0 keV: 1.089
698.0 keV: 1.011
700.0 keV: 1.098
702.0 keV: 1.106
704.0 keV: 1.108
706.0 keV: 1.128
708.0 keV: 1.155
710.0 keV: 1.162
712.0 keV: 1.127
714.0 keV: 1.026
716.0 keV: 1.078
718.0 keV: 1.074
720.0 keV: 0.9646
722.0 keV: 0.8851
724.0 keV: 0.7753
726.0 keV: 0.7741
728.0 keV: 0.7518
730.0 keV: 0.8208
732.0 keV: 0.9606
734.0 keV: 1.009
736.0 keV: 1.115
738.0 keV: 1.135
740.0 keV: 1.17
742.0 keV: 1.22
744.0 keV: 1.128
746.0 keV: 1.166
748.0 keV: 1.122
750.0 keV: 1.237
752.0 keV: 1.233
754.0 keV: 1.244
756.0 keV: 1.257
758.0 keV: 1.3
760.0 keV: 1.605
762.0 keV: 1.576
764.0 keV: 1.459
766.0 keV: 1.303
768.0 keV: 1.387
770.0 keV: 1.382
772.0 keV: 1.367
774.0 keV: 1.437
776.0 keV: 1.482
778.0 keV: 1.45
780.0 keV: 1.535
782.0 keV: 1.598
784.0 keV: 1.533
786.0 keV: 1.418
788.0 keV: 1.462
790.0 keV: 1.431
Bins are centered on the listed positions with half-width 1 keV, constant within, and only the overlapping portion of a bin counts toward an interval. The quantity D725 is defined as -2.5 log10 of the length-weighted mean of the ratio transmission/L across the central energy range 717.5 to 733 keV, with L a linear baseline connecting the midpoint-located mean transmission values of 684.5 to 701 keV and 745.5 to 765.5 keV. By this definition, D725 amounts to 0.38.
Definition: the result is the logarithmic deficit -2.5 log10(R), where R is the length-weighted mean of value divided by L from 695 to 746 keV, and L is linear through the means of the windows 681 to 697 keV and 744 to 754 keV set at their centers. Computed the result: 0.14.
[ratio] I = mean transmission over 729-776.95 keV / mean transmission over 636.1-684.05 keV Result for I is 1.15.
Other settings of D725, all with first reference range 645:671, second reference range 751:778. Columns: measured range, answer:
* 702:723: 0.15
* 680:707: 0.03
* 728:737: 0.33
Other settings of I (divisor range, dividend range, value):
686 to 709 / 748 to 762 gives 1.17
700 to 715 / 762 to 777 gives 1.27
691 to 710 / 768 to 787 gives 1.30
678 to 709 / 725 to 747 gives 0.90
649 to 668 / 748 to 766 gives 1.28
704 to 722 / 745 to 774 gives 1.24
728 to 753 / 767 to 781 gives 1.31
